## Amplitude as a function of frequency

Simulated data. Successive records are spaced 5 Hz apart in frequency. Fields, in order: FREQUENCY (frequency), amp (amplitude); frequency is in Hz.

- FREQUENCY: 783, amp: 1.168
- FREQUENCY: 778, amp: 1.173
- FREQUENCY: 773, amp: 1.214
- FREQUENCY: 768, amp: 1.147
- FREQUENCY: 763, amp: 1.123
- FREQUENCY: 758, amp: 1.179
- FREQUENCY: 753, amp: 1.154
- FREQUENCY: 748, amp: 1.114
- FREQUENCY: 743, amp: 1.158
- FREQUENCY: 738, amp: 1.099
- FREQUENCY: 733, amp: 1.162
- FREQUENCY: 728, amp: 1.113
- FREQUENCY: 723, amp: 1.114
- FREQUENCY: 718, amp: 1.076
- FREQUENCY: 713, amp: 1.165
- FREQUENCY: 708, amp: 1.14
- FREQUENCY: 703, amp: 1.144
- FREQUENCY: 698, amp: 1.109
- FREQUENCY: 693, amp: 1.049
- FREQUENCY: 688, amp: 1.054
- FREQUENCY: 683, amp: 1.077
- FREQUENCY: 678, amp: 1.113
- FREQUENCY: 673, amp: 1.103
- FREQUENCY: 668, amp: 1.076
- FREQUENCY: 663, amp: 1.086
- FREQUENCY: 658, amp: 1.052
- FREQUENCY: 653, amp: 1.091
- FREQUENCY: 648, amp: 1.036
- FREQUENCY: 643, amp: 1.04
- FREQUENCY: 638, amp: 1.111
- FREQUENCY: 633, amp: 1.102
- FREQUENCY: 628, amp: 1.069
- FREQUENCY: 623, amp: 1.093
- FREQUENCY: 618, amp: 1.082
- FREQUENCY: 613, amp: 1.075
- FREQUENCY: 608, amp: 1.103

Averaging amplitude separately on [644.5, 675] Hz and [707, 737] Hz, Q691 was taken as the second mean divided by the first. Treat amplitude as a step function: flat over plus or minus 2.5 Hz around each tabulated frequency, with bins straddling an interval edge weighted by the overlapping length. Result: 1.1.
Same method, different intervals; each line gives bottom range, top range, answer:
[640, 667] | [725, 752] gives 1.06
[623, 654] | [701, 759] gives 1.05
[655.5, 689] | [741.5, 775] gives 1.07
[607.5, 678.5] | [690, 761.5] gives 1.04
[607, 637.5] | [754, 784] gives 1.07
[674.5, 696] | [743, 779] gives 1.08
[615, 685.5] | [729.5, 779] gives 1.06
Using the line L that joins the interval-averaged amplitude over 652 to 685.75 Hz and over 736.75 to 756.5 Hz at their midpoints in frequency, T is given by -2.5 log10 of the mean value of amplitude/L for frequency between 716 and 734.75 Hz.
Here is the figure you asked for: 0.006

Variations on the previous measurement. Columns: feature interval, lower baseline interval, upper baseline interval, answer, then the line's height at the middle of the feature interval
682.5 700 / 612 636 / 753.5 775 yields 0.052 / 1.12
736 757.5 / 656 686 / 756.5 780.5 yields 0.011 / 1.15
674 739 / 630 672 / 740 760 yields 0.008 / 1.12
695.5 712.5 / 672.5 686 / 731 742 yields -0.023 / 1.11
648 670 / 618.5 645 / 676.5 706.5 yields 0.016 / 1.09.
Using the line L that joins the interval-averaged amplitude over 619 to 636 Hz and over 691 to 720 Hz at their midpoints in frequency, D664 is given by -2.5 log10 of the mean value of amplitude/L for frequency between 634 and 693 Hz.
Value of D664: 0.025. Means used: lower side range 1.09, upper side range 1.12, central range 1.08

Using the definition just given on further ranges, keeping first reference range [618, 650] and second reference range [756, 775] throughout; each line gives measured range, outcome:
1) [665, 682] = 0.007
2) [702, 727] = 0.004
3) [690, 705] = 0.021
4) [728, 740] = 0.014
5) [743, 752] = 0.018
